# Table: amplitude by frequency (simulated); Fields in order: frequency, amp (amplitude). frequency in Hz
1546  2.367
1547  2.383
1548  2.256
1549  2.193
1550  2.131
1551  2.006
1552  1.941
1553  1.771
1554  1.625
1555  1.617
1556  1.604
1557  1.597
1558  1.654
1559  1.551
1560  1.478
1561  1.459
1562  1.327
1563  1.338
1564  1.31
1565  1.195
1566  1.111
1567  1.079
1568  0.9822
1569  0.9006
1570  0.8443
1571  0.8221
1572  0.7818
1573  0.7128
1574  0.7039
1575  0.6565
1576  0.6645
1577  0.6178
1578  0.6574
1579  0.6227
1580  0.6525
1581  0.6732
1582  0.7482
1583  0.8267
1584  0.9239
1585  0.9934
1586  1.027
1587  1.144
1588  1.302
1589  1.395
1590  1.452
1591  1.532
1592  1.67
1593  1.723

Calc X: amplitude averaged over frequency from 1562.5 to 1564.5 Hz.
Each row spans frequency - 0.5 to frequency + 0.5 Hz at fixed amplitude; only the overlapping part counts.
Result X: 1.32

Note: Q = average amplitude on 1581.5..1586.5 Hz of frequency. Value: 0.904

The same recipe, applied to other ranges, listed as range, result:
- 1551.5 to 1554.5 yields 1.78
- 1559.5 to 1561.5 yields 1.47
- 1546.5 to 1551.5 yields 2.19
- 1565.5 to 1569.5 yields 1.02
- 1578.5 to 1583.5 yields 0.705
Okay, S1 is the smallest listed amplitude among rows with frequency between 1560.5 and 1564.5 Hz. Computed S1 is 1.31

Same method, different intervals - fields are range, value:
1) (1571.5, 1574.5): 0.7039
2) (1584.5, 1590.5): 0.9934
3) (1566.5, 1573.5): 0.7128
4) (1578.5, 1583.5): 0.6227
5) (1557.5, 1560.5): 1.478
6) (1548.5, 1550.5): 2.131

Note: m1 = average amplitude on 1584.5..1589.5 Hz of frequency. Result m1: 1.17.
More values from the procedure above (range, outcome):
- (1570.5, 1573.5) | 0.772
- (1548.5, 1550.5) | 2.16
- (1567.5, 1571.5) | 0.887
